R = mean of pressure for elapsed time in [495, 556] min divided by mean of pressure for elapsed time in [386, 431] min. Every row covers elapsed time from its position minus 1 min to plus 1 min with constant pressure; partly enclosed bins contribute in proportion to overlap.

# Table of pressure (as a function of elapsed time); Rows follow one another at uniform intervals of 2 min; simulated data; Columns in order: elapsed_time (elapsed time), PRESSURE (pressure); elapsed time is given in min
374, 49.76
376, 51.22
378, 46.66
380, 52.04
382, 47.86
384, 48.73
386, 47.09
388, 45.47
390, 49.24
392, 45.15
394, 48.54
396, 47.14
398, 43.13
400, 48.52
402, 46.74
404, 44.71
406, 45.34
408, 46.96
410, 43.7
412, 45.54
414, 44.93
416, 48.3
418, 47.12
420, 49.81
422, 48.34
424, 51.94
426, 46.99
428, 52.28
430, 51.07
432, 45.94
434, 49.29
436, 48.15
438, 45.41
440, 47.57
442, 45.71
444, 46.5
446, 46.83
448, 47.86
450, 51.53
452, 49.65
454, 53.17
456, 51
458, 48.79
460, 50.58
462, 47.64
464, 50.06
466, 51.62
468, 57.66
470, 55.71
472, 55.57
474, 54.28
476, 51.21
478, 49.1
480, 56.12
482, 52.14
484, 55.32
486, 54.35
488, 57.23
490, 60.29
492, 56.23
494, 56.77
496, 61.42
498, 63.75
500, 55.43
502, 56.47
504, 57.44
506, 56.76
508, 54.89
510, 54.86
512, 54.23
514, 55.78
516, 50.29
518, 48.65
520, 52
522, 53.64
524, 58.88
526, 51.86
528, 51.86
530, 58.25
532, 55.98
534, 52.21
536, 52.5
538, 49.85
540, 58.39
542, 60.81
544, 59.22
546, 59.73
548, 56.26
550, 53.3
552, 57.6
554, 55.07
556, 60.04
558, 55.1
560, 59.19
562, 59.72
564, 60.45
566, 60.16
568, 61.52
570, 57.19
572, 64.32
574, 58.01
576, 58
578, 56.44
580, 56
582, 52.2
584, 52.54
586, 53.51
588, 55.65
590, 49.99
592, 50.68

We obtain 1.2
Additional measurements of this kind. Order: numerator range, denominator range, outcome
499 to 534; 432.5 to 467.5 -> 1.11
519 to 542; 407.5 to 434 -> 1.13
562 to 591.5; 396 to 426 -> 1.21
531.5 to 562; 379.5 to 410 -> 1.20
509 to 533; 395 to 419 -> 1.17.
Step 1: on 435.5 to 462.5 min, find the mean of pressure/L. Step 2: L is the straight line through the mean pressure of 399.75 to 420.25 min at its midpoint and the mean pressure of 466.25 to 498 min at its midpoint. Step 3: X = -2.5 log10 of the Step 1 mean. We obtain 0.06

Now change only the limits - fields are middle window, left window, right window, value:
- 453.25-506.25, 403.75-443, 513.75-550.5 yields -0.069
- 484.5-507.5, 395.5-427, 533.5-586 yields -0.099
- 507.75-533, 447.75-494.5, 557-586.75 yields 0.028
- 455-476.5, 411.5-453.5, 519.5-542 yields -0.039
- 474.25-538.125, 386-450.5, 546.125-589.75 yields -0.037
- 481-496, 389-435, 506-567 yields -0.077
